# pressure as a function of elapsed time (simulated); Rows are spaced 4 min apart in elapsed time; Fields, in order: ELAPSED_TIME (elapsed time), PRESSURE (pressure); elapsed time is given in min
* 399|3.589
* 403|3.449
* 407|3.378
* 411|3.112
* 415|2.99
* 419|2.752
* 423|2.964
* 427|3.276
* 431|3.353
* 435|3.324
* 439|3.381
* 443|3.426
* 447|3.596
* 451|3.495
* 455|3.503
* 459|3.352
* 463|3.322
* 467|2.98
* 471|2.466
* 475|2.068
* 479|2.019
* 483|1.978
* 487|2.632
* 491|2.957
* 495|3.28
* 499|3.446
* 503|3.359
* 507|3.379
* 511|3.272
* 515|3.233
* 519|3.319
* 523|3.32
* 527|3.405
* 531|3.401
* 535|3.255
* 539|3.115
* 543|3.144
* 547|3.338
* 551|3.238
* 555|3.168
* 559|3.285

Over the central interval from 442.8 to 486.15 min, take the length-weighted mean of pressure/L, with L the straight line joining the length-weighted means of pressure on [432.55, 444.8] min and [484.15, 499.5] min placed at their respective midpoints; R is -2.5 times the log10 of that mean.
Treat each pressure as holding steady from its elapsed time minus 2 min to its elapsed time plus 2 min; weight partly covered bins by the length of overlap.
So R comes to 0.11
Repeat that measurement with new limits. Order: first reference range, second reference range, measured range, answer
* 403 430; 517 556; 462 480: 0.24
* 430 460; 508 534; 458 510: 0.18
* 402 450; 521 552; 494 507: -0.03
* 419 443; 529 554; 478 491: 0.35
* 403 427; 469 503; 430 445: -0.14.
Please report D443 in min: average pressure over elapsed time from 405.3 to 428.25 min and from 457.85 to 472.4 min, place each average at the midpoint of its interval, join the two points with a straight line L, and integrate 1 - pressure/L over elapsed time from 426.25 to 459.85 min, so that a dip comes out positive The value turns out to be -4.1 min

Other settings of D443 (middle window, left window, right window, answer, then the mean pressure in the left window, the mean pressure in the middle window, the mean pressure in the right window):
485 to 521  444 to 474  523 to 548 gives 0.46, 3.21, 3.21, 3.28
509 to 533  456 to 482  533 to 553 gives -2.03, 2.7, 3.32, 3.22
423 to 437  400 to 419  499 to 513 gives -0.15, 3.2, 3.27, 3.35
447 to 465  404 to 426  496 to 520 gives -1.43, 3.07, 3.44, 3.33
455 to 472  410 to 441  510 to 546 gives 0.39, 3.15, 3.12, 3.28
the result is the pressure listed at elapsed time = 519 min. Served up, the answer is 3.319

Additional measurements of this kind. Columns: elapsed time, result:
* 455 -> 3.503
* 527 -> 3.405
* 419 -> 2.752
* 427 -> 3.276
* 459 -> 3.352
